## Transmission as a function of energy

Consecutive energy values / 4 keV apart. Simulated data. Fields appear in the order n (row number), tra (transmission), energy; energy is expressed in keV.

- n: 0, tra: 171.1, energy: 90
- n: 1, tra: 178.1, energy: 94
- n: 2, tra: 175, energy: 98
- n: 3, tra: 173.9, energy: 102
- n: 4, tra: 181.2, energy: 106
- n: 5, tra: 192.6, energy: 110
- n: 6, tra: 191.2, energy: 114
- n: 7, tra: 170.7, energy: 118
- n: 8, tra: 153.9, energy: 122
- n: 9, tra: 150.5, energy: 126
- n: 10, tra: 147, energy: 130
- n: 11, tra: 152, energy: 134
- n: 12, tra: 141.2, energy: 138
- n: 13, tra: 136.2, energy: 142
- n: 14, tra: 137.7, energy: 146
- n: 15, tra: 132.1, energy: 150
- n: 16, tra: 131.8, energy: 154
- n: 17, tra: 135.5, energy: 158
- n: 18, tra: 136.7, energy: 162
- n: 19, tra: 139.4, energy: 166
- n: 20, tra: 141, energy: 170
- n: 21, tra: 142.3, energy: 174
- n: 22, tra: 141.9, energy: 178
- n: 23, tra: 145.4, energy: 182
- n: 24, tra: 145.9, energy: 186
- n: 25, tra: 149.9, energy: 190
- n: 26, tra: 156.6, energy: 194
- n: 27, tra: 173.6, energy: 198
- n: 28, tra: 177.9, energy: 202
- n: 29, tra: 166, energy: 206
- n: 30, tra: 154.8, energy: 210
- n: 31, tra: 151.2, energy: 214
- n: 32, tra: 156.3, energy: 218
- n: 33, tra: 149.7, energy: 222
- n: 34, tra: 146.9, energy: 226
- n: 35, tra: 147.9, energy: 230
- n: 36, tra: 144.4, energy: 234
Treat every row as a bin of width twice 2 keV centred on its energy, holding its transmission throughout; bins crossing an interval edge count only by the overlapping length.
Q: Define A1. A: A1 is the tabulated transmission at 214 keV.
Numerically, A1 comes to 151.2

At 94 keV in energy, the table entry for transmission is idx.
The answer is 178.1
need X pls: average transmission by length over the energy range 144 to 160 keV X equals 134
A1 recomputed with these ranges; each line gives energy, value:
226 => 146.9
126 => 150.5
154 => 131.8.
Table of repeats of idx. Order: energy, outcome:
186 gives 145.9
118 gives 170.7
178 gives 141.9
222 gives 149.7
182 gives 145.4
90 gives 171.1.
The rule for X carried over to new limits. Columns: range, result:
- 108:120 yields 185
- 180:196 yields 149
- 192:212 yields 166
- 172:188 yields 144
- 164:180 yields 141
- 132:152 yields 140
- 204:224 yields 156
